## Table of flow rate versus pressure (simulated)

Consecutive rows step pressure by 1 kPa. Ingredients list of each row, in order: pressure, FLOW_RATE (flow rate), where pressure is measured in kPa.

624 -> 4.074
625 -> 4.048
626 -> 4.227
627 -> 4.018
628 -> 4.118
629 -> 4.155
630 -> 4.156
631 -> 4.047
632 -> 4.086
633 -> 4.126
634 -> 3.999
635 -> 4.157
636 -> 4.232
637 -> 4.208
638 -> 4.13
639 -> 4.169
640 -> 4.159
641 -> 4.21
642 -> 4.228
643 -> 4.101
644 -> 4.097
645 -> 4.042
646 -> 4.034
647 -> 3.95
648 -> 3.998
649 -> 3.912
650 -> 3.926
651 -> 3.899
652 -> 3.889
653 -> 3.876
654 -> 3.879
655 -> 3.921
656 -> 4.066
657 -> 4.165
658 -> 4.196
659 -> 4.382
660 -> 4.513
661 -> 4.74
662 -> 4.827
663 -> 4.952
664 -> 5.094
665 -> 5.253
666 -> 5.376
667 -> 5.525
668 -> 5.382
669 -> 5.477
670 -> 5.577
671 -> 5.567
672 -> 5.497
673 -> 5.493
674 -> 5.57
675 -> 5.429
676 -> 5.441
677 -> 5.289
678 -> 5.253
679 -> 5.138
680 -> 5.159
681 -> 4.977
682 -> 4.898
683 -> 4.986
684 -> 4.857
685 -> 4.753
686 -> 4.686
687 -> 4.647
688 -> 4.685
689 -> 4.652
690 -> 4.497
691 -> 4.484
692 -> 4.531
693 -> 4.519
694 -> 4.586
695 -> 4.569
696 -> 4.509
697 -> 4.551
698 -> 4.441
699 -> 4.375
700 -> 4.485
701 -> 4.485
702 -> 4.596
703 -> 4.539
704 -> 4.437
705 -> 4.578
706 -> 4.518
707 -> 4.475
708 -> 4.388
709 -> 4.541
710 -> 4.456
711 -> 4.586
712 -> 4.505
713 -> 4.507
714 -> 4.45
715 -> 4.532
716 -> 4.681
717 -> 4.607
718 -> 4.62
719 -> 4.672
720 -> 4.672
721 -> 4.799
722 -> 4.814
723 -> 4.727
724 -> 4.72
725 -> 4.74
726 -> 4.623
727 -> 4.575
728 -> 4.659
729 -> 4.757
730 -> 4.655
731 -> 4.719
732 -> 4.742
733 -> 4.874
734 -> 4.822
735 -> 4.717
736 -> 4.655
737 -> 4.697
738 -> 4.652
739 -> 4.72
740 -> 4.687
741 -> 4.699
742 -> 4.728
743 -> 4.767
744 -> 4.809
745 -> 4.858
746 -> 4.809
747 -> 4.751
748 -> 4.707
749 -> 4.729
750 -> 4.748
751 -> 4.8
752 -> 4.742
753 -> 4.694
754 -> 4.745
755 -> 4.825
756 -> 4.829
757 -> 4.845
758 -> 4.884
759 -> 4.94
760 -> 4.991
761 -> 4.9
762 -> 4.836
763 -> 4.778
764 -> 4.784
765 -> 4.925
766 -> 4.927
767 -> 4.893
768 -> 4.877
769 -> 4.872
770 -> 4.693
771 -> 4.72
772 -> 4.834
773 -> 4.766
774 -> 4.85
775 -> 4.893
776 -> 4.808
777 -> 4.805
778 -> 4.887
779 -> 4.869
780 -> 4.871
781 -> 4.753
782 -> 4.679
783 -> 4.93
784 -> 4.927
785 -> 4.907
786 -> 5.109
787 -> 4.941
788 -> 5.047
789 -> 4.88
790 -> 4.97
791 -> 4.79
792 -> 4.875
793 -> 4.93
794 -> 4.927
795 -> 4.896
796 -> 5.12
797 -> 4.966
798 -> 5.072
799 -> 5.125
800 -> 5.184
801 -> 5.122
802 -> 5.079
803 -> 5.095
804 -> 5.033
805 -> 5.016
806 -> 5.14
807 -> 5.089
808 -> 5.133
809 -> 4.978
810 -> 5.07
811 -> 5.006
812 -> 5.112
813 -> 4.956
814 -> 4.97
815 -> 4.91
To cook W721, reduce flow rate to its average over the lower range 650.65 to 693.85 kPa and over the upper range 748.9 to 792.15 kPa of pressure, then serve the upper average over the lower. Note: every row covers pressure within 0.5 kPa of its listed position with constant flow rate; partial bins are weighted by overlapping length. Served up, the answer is 1.0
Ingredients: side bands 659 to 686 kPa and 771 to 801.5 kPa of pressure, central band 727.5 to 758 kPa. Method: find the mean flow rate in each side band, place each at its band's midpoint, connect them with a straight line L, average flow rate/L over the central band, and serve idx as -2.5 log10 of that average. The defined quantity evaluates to 0.06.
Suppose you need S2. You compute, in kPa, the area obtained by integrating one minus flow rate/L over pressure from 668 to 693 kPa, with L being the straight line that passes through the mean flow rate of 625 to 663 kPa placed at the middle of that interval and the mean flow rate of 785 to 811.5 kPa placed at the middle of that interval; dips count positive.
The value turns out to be -4.1 kPa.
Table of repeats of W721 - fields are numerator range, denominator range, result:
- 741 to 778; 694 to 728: 1.05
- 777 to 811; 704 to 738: 1.07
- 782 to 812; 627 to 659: 1.23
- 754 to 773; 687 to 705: 1.07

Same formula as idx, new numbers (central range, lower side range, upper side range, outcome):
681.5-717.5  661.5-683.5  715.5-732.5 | 0.09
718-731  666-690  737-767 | 0.05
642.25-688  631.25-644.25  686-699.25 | -0.09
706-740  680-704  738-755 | 0.01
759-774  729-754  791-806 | 0.00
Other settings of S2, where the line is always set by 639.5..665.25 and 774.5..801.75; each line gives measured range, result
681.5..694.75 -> -0.77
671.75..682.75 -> -2.30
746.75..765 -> -0.16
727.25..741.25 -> -0.17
